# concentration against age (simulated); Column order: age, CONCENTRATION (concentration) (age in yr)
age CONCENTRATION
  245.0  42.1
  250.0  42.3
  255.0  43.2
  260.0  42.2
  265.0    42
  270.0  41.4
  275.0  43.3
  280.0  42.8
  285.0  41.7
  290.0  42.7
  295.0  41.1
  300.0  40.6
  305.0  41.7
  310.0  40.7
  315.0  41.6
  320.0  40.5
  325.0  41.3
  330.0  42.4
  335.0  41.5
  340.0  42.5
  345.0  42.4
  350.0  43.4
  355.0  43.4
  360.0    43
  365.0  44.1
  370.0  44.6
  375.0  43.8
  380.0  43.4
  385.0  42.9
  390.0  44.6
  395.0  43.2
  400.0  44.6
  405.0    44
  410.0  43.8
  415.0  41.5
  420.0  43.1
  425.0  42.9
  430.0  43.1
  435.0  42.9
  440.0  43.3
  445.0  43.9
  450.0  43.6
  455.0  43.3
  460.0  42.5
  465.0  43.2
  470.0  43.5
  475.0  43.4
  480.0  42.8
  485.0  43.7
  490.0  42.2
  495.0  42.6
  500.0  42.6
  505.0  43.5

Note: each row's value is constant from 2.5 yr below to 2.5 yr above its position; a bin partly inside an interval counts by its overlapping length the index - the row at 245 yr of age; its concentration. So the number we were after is 42.1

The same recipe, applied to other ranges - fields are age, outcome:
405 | 44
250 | 42.3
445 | 43.9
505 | 43.5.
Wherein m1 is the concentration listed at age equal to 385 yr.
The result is 42.9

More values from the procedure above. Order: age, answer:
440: 43.3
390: 44.6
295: 41.1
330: 42.4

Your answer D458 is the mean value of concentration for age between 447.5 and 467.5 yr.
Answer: 43.1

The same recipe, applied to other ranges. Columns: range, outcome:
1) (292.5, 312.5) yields 41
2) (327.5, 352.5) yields 42.4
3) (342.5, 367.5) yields 43.3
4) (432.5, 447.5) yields 43.4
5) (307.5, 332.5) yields 41.3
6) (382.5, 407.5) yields 43.9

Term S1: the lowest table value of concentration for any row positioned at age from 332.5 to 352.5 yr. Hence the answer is 41.5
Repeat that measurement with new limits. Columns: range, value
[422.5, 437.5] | 42.9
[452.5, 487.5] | 42.5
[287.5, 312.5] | 40.6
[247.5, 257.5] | 42.3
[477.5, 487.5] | 42.8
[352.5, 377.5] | 43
